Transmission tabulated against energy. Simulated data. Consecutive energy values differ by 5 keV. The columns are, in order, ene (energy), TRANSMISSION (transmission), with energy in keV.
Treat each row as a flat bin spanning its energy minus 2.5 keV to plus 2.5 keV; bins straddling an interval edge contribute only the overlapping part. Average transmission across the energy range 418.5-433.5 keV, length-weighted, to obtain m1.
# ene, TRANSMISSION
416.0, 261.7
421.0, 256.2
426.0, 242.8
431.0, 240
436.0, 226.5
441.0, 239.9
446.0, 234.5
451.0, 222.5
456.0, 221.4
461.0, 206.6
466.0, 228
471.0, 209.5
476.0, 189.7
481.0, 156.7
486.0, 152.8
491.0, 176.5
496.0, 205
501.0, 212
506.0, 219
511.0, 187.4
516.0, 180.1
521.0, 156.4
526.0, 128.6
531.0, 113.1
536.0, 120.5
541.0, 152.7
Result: 246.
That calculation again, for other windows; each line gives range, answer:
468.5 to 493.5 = 177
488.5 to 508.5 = 203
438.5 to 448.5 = 237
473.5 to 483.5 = 173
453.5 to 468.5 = 219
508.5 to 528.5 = 163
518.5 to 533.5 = 133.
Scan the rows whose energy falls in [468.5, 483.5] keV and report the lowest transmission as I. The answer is 156.7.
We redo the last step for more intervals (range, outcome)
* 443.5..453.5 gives 222.5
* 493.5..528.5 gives 128.6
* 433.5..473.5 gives 206.6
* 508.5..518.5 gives 180.1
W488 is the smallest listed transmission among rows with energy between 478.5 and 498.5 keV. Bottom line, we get 152.8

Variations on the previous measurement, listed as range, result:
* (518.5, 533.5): 113.1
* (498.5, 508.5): 212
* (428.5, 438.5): 226.5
